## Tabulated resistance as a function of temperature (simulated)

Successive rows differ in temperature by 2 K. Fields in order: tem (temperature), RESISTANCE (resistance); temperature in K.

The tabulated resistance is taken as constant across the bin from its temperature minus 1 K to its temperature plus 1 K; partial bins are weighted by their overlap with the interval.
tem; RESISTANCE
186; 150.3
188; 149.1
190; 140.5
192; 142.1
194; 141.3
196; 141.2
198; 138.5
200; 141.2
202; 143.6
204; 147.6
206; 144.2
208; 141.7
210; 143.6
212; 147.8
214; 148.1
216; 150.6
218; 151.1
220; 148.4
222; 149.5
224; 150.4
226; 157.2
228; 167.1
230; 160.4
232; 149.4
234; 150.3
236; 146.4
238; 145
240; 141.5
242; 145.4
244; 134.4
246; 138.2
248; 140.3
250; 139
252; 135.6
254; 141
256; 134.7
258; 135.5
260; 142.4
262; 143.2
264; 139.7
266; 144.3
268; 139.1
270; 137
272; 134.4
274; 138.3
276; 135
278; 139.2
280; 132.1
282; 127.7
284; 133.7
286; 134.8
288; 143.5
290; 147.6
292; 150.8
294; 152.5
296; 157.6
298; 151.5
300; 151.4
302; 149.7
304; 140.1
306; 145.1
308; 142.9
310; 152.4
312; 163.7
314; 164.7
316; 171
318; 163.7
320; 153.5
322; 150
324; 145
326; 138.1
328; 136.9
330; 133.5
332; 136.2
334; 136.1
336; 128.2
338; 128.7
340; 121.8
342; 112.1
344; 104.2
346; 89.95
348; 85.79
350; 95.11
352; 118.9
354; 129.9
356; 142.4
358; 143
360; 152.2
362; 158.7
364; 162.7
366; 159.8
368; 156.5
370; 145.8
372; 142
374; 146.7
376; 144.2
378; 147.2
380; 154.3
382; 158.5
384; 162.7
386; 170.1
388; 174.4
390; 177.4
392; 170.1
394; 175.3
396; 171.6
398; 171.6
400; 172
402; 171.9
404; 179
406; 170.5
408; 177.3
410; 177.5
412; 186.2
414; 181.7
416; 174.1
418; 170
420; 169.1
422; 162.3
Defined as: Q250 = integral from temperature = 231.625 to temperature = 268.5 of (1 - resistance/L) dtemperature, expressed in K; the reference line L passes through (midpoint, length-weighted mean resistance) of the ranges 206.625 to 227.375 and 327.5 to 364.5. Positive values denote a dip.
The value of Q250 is 0.5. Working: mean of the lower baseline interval 149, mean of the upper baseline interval 127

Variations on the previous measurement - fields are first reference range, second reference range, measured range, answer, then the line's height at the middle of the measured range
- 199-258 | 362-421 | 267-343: 6.2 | 155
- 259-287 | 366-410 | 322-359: 6.9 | 153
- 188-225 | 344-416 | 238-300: 3.3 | 149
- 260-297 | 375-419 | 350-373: 2.4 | 161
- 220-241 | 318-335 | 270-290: 1.5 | 147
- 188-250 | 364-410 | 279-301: 1.4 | 154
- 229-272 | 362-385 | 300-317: -0.7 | 147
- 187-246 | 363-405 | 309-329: 0.3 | 156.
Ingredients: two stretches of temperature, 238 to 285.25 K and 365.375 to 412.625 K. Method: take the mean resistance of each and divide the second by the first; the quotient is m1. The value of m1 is 1.20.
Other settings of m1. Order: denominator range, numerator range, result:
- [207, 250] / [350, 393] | 1.03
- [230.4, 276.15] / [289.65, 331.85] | 1.07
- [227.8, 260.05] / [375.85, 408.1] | 1.17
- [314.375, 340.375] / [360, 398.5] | 1.12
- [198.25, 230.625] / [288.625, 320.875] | 1.03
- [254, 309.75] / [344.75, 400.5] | 1.05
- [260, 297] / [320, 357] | 0.89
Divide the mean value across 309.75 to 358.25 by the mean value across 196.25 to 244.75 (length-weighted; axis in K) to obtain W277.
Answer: 0.9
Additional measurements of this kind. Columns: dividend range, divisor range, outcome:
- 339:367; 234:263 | 0.90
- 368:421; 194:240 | 1.13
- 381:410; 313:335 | 1.16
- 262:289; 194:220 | 0.95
